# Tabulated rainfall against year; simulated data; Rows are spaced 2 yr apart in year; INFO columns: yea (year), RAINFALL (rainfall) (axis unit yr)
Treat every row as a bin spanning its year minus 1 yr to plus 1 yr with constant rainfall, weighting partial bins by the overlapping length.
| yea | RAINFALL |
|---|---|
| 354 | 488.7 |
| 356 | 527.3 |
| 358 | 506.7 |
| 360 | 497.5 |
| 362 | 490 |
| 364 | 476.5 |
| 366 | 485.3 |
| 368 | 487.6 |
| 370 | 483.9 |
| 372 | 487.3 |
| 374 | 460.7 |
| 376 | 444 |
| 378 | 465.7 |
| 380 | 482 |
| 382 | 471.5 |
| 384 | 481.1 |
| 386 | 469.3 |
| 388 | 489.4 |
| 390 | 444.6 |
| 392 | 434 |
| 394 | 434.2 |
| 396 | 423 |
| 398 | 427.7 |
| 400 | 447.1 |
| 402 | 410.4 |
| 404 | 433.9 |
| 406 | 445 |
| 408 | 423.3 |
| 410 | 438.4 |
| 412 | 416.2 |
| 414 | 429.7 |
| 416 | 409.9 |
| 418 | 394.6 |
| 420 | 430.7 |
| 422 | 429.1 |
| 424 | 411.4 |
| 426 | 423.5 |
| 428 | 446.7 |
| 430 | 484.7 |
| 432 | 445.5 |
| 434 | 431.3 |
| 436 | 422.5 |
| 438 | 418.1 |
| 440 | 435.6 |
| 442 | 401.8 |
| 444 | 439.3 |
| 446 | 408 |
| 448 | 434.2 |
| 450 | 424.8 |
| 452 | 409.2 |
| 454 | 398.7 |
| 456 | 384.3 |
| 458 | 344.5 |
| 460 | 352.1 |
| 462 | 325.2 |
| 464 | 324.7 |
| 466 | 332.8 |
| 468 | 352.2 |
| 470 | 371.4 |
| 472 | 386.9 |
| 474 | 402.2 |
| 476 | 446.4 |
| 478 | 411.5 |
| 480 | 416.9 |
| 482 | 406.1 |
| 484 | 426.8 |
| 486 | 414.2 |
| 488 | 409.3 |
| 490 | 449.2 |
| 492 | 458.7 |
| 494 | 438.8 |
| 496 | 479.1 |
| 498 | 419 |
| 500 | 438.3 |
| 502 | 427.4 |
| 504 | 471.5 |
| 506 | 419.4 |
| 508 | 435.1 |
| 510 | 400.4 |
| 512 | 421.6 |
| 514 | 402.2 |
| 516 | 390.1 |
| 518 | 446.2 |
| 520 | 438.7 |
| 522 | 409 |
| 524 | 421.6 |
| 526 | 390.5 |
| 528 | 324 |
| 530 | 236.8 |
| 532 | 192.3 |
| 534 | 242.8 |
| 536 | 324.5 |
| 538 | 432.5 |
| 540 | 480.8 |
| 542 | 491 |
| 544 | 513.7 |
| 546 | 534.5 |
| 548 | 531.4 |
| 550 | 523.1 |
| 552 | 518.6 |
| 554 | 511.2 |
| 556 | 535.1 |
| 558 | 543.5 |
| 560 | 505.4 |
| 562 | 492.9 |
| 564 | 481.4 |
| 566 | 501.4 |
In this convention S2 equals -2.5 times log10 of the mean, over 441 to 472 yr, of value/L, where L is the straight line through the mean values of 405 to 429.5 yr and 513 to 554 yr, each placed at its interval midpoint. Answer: 0.11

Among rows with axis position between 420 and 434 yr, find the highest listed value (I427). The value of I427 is 484.7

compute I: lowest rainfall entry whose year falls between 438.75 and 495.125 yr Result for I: 324.7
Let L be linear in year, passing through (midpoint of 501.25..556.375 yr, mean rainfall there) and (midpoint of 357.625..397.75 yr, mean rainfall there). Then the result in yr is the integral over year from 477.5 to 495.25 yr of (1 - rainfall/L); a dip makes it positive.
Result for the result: 0.4 yr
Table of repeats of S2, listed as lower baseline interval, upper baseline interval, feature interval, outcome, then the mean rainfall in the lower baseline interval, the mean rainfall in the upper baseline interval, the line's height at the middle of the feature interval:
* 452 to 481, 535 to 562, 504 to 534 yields 0.19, 376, 496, 453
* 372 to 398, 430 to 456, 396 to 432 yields 0.03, 458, 423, 441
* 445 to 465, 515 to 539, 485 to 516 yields -0.18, 381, 354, 364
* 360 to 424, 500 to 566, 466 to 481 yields 0.12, 450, 435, 441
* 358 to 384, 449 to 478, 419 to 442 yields -0.05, 479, 377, 413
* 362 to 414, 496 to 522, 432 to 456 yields 0.06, 455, 427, 442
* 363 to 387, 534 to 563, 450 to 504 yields 0.19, 475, 487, 482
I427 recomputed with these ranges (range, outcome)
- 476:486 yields 446.4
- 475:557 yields 535.1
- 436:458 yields 439.3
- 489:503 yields 479.1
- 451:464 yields 409.2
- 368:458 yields 489.4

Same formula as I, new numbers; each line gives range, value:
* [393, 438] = 394.6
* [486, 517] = 390.1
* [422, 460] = 344.5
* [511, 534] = 192.3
